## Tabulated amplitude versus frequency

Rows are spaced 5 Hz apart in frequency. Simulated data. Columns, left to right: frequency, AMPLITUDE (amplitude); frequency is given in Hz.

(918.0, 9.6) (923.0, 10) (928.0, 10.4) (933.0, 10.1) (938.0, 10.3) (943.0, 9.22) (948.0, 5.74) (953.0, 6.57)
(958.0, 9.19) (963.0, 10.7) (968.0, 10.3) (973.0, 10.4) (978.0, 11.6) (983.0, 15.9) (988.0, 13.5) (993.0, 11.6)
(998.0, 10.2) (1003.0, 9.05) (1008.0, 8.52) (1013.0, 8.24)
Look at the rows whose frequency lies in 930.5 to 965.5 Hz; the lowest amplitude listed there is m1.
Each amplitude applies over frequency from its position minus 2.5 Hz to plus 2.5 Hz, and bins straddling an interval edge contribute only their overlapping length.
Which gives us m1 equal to 5.74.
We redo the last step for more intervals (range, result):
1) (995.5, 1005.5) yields 9.05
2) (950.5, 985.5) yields 6.57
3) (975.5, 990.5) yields 11.6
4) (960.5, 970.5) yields 10.3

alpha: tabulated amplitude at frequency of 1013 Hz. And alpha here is 8.24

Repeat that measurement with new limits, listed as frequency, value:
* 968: 10.3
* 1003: 9.05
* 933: 10.1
